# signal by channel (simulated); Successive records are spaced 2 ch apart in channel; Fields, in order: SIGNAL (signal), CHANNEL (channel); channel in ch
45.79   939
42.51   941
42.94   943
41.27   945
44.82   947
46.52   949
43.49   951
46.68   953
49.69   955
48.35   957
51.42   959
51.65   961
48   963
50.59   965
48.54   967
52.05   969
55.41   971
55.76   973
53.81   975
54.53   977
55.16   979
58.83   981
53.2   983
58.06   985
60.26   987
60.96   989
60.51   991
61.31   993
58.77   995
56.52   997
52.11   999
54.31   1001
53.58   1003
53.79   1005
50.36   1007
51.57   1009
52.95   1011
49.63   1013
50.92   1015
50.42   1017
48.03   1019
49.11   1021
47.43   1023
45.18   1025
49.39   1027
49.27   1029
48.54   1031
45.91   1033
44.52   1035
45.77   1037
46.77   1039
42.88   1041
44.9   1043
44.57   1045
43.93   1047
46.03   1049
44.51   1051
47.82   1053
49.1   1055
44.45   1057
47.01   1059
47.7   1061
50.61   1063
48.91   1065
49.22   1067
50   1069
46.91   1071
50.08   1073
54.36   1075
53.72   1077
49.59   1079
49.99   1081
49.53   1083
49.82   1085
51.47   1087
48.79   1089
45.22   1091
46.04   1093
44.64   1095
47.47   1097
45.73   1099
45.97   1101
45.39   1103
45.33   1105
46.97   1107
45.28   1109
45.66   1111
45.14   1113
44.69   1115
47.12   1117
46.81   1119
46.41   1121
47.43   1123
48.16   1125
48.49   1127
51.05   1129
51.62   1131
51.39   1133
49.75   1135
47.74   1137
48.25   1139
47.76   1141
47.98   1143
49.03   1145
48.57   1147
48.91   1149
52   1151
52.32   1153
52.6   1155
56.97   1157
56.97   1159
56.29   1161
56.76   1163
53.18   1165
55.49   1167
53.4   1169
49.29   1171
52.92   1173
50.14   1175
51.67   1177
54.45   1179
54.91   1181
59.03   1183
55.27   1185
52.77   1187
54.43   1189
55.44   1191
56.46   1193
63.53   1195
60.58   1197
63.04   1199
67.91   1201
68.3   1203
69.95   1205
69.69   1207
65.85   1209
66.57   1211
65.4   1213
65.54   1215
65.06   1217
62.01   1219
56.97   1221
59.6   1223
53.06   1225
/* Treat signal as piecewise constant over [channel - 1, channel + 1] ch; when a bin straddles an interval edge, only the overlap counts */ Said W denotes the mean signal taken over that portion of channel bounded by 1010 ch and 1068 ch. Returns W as 47.4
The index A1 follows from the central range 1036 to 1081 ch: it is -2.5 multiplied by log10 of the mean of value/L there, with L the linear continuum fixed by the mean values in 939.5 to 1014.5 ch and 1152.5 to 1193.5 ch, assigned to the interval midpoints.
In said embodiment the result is 0.11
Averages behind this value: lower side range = 52.1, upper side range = 54.3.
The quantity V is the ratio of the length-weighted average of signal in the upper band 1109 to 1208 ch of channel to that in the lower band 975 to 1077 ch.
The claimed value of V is 1.05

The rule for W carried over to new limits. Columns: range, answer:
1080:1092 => 49.1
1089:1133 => 46.9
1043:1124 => 47.5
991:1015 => 54.2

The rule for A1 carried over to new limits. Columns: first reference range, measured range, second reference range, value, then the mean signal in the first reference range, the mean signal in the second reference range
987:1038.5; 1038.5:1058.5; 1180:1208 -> 0.18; 51.8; 60.8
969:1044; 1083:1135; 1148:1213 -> 0.17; 52.2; 57.5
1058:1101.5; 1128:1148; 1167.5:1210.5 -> 0.10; 48.8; 58.6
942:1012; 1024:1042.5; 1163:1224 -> 0.17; 52.5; 59.3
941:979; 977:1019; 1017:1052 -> -0.15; 49.2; 46.4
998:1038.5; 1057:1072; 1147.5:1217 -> 0.08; 49.6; 57.9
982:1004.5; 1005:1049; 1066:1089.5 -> 0.14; 57.2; 50.3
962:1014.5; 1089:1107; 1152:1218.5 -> 0.23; 54.6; 58.6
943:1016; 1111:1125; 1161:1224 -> 0.22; 52.5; 59.2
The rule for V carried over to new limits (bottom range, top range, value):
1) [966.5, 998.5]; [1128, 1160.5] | 0.90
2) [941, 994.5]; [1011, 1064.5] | 0.91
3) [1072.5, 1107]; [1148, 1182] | 1.10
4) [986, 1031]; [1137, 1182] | 0.99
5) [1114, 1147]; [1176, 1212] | 1.25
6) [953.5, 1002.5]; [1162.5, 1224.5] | 1.09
